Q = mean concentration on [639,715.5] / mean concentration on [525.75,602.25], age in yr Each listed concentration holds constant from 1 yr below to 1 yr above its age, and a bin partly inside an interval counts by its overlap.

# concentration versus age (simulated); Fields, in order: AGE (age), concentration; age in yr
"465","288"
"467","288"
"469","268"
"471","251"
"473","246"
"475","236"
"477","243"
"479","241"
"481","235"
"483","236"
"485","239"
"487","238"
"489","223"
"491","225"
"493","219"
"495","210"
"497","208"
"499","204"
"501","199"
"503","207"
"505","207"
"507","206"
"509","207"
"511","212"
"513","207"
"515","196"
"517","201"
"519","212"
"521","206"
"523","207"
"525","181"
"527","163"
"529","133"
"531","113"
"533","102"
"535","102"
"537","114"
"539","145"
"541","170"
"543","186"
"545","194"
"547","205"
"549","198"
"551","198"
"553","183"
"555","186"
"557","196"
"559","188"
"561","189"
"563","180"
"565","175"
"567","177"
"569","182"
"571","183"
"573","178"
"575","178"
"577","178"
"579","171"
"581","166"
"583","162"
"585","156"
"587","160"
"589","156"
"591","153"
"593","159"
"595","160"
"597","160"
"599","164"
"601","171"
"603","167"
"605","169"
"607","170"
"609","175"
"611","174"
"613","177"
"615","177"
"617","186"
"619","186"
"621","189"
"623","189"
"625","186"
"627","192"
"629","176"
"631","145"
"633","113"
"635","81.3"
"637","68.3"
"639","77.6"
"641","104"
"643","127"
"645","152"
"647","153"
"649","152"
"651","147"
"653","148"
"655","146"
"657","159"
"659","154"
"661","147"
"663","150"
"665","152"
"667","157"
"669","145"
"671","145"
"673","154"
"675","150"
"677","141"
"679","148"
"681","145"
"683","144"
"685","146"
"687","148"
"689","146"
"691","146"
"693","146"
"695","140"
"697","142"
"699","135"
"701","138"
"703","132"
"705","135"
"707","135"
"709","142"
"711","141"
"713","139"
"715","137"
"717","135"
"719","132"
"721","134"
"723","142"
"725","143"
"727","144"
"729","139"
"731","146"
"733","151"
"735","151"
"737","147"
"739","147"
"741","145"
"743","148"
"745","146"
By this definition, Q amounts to 0.86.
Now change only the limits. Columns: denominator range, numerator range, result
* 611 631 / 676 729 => 0.77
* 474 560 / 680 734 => 0.72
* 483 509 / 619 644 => 0.65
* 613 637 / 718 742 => 0.89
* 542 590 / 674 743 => 0.79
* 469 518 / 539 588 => 0.81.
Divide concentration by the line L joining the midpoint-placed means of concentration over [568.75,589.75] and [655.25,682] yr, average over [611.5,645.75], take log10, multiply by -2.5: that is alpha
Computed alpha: 0.07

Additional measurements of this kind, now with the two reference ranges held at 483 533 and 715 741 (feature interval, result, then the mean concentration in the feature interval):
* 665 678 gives 0.06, 149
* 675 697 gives 0.06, 145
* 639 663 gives 0.15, 142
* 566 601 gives 0.08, 167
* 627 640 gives 0.39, 116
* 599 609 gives 0.03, 169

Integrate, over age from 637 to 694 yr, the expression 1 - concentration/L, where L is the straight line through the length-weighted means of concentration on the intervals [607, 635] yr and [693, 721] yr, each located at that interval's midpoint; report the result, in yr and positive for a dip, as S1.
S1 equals 3.8 yr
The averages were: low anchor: 171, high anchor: 137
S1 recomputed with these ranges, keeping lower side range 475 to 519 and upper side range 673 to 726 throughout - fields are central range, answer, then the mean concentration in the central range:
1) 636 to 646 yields 3.5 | 106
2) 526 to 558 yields 6.1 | 162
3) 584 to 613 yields 2.4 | 164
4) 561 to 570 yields 0.6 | 180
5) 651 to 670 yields 0.6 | 151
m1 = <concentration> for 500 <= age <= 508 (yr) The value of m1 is 205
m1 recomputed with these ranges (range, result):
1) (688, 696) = 144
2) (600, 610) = 170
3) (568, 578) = 180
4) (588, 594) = 156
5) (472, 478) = 242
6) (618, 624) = 188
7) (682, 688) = 146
